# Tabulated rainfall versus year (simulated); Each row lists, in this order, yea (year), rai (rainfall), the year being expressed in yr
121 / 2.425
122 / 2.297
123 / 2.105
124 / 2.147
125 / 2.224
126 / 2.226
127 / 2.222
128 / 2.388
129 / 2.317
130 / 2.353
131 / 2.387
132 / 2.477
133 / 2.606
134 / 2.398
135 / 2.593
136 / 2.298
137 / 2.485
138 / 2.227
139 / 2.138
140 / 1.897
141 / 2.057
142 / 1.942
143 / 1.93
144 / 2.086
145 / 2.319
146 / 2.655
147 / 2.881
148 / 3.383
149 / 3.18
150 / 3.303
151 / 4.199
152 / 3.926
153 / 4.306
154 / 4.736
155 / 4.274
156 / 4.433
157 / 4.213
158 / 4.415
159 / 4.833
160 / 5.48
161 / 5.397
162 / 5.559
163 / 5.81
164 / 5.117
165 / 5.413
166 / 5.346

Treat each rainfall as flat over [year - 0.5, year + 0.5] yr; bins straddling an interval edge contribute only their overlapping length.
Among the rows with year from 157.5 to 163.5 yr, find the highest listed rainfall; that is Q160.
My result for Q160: 5.81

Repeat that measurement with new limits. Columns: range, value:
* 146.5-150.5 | 3.383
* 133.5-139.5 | 2.593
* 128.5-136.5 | 2.606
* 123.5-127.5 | 2.226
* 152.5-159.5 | 4.833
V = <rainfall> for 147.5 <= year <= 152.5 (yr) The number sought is 3.6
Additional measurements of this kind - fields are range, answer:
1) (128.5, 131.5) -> 2.35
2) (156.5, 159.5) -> 4.49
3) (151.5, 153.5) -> 4.12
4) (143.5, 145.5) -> 2.2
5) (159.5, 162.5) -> 5.48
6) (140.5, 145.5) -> 2.07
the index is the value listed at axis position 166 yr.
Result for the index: 5.346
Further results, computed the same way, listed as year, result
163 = 5.81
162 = 5.559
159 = 4.833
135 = 2.593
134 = 2.398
